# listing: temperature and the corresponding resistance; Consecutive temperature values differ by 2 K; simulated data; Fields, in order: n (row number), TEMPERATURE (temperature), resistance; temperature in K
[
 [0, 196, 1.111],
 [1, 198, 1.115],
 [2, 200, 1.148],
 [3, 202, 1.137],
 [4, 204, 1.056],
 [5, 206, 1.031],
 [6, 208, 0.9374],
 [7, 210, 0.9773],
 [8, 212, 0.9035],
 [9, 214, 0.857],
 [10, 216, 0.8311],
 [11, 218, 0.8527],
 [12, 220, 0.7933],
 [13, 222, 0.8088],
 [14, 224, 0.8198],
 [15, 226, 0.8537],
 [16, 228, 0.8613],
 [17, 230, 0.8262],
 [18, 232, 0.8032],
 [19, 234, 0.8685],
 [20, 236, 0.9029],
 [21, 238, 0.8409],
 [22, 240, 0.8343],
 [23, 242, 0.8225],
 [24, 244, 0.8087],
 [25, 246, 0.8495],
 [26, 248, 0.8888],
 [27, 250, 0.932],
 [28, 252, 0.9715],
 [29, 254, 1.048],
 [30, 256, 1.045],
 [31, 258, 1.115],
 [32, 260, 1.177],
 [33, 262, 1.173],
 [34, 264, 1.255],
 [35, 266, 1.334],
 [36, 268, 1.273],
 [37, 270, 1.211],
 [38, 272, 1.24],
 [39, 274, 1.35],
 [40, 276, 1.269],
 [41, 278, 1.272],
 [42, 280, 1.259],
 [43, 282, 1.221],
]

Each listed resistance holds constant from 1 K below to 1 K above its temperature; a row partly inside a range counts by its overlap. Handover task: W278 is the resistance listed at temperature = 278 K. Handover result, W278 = 1.272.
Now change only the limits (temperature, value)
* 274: 1.35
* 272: 1.24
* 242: 0.8225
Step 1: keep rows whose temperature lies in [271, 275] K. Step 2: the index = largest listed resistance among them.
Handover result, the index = 1.35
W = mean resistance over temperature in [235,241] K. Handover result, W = 0.859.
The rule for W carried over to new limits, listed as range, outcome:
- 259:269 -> 1.24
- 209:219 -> 0.884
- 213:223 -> 0.829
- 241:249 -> 0.842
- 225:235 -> 0.843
